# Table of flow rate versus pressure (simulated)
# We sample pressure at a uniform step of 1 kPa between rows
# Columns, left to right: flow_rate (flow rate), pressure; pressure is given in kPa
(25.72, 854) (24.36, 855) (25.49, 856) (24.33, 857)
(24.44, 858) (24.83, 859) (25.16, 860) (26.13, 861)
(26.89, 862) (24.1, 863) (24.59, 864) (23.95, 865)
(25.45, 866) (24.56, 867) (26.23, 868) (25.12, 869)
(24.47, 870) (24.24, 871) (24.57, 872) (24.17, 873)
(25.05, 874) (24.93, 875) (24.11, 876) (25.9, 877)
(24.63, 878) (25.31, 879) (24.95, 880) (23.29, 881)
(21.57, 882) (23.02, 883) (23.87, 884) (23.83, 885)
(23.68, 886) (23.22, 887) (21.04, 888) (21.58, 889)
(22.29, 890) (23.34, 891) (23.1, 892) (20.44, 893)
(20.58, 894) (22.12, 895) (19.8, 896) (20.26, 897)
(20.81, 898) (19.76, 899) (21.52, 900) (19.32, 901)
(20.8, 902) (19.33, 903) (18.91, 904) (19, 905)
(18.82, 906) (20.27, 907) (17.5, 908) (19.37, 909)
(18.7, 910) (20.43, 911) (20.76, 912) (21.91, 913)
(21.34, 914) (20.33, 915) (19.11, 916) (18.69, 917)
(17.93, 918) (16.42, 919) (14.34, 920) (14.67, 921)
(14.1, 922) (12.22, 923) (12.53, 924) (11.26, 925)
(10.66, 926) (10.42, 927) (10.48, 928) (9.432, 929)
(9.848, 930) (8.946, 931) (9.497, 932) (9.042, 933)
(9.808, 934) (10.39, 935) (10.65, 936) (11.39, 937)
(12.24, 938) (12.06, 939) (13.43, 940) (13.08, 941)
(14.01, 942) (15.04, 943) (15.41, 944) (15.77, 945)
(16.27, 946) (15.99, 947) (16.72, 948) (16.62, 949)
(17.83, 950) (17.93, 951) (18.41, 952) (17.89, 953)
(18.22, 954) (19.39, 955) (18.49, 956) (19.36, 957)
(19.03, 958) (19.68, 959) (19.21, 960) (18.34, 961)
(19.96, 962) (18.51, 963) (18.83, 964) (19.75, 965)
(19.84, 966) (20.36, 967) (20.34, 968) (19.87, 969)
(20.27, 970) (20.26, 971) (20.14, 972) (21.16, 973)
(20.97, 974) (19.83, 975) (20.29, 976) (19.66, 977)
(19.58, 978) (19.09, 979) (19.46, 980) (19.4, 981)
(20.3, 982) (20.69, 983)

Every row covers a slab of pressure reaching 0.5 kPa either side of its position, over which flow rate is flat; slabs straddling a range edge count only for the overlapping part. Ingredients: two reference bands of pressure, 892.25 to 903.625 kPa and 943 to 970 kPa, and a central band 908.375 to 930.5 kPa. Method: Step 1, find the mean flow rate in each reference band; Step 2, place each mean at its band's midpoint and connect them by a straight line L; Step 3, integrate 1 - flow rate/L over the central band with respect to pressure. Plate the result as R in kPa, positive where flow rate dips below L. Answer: 4.55 kPa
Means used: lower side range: 20.5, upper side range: 18.4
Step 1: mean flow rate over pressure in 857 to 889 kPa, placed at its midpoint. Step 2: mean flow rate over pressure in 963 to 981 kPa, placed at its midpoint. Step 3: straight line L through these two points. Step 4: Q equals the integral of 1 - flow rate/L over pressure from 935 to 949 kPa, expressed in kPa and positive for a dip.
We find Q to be 4.8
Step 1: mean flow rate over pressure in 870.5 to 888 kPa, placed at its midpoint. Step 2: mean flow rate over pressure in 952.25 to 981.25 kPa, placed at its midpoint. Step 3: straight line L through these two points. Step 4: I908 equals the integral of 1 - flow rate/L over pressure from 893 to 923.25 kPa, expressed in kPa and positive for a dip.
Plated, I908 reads 4.7 kPa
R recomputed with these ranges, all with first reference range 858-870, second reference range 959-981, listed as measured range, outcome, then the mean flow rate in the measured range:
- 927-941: 7.1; 10.6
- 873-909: 2.8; 21.9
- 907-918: 1.4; 19.7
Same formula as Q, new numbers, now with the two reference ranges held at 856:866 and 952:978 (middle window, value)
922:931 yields 4.4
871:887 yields -0.1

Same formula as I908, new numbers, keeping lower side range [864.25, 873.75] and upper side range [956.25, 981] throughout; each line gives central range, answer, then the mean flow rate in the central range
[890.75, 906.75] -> 1.9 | 20.4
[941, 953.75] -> 2.7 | 16.4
